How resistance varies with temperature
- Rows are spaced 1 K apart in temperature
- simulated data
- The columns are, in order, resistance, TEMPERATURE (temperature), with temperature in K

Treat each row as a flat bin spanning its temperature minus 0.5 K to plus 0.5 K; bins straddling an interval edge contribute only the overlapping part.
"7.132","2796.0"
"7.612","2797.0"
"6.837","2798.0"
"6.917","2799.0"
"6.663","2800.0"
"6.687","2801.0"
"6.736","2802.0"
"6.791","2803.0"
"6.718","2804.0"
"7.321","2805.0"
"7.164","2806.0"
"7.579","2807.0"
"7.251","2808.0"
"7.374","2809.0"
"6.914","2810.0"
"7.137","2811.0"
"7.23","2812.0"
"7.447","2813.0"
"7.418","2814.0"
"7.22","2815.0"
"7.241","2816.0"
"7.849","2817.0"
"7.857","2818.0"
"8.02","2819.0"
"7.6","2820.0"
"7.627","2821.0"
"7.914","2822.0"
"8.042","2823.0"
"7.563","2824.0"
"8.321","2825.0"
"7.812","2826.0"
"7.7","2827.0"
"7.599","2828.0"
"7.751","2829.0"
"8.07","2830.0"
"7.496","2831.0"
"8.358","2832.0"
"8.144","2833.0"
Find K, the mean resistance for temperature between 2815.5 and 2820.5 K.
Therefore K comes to 7.71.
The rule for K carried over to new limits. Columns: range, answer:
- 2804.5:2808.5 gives 7.33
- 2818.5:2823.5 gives 7.84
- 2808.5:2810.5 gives 7.14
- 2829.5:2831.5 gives 7.78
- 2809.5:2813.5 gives 7.18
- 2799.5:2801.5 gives 6.68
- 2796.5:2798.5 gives 7.22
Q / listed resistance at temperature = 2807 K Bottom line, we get 7.579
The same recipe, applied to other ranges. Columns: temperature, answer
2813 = 7.447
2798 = 6.837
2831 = 7.496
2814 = 7.418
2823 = 8.042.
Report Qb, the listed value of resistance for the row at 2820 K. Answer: 7.6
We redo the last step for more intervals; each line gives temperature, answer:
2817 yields 7.849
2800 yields 6.663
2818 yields 7.857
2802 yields 6.736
